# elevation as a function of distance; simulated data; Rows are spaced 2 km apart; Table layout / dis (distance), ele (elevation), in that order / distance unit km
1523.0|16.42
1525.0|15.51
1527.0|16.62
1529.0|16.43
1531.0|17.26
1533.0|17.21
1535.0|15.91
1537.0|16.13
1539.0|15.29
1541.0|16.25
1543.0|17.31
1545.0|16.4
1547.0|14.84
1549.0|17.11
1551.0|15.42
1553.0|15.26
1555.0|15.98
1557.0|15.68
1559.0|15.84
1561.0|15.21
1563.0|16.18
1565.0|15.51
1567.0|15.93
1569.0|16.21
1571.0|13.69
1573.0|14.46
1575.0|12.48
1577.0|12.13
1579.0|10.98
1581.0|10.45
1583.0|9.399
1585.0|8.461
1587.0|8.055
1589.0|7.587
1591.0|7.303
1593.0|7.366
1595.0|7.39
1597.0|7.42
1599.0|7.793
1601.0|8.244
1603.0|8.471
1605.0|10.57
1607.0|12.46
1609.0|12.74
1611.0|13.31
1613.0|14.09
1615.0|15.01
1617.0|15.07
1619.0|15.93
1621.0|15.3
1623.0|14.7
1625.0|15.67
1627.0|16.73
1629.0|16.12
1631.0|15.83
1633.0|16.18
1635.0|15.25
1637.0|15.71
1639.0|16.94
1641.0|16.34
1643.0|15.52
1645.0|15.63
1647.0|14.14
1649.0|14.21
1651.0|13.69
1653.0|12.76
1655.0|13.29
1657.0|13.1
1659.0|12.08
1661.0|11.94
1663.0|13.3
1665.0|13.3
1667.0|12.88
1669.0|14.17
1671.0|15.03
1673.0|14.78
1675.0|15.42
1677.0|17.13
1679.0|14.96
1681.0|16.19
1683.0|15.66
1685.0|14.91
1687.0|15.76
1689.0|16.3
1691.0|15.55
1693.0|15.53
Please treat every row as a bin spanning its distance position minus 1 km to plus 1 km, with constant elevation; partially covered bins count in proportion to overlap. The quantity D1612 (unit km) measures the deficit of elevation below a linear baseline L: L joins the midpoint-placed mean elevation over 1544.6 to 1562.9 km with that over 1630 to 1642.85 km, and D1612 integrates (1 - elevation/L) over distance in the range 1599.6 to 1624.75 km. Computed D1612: 4.7 km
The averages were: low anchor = 15.7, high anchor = 16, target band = 13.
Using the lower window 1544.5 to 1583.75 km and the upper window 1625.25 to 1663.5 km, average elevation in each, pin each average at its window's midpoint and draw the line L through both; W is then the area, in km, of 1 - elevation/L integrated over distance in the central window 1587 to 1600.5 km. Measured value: 6.5 km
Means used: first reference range 14.5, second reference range 14.7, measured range 7.55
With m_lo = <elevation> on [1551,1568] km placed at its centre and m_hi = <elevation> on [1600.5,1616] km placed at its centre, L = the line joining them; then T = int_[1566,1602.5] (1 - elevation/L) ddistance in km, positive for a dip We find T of 9.66 km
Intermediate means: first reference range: 15.7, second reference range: 12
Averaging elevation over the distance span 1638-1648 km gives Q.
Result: 15.7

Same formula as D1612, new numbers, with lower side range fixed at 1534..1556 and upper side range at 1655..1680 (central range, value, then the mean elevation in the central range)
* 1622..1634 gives -1.0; 15.9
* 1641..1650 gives -0.4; 15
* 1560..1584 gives 3.1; 13.6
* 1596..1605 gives 4.1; 8.27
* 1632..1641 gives -1.0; 16.1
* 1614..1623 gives -0.3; 15.3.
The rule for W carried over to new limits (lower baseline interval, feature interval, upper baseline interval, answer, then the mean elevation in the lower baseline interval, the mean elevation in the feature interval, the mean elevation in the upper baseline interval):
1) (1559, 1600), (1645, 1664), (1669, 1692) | 1.5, 11.3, 13.3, 15.5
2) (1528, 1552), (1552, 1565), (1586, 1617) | -1.2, 16.3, 15.7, 10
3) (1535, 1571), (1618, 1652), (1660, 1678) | -1.9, 15.9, 15.5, 14.2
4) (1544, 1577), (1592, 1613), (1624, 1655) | 7.6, 15.3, 9.79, 15.3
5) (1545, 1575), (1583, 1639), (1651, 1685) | 9.7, 15.5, 12.2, 14.1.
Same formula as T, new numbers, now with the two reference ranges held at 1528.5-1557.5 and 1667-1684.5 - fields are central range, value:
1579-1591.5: 5.6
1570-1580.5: 2.2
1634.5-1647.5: -0.2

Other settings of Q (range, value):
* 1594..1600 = 7.53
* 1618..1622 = 15.6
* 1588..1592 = 7.45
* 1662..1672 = 13.7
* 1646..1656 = 13.6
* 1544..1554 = 15.8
